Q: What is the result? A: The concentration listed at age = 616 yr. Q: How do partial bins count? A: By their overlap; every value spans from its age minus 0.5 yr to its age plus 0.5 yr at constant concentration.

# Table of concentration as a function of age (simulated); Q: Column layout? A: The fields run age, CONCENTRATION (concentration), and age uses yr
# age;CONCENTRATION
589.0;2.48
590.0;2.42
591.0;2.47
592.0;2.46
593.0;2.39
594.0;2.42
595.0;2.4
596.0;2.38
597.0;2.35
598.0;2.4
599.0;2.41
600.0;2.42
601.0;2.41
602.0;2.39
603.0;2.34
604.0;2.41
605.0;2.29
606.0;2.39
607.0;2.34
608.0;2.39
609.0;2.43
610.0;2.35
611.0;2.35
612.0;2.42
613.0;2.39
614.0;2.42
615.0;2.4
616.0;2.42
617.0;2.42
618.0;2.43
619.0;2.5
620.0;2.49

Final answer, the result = 2.42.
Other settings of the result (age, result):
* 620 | 2.49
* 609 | 2.43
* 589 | 2.48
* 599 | 2.41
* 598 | 2.4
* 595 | 2.4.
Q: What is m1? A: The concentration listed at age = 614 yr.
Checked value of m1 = 2.42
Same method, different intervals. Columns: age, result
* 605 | 2.29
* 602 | 2.39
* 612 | 2.42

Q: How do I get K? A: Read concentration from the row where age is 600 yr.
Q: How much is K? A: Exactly 2.42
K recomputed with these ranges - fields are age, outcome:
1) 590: 2.42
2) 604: 2.41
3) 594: 2.42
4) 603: 2.34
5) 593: 2.39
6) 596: 2.38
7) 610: 2.35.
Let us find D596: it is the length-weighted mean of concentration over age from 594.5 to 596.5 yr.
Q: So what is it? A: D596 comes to 2.39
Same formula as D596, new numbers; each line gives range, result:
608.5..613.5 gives 2.39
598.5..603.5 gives 2.39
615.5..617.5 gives 2.42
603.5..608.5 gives 2.36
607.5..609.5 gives 2.41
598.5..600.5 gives 2.42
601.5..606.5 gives 2.36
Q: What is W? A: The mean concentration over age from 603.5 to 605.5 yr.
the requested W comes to 2.35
